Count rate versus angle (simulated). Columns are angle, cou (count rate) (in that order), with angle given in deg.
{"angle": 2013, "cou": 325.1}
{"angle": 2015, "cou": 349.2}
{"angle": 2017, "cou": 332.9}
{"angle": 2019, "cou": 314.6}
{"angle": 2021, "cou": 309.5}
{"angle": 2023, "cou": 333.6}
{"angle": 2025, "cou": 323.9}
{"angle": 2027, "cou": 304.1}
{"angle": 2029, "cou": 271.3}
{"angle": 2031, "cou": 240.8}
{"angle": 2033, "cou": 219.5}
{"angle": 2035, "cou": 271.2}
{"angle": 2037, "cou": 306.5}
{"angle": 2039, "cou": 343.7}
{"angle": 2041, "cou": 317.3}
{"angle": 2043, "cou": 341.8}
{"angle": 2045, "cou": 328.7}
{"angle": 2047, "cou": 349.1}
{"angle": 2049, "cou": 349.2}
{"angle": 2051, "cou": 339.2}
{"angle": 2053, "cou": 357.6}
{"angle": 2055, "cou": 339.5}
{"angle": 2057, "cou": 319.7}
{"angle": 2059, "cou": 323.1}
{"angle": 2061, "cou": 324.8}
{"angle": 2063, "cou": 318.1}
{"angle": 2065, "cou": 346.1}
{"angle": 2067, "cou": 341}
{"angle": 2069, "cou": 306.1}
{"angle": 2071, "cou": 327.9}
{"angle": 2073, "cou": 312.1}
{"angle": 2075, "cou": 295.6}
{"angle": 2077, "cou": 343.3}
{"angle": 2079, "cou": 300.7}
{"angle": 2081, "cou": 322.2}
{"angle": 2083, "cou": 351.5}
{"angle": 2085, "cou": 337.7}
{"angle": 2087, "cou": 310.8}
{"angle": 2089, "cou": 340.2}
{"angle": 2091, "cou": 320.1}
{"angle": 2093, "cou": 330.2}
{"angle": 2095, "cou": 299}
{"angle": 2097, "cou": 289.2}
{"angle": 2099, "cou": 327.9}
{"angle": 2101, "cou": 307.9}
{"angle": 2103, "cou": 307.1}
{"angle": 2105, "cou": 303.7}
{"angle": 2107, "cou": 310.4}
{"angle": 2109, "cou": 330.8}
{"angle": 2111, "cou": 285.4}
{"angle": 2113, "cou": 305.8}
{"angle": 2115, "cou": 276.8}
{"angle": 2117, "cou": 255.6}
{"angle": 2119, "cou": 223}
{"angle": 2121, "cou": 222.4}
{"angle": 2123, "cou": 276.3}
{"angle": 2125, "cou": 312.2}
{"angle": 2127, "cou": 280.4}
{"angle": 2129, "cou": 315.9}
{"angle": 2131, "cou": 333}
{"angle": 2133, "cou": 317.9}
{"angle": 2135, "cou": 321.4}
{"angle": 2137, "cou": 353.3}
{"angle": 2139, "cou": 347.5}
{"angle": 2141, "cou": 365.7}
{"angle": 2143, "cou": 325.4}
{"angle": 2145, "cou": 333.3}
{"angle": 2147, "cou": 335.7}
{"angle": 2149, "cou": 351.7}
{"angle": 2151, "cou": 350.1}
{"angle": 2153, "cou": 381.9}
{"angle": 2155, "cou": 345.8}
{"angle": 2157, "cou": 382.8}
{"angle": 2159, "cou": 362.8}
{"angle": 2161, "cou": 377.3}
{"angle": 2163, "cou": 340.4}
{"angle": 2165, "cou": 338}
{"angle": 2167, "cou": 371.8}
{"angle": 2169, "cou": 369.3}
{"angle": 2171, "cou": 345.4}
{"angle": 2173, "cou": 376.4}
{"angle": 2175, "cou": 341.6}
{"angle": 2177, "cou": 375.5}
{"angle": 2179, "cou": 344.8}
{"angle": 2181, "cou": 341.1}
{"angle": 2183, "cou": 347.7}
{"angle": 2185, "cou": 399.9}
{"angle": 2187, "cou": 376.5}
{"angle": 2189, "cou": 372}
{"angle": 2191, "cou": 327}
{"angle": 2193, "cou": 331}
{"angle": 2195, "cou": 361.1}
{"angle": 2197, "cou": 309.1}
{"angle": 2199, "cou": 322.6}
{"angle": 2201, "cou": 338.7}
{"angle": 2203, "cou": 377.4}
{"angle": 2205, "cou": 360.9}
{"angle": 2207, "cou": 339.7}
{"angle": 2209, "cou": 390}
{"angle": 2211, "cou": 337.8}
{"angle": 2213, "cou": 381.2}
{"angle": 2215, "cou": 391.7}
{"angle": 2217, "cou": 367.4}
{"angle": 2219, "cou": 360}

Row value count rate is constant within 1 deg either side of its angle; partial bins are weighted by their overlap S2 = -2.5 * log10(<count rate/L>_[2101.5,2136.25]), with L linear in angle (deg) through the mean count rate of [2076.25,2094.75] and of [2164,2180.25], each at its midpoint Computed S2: 0.16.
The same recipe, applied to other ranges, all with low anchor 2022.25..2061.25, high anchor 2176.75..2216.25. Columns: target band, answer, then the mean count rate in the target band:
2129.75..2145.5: 0.01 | 337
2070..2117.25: 0.05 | 313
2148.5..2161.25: -0.06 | 364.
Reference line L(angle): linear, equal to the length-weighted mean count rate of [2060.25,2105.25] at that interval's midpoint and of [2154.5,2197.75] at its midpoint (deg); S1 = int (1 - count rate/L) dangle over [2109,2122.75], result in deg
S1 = 2.7 deg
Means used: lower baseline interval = 320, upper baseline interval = 357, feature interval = 267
